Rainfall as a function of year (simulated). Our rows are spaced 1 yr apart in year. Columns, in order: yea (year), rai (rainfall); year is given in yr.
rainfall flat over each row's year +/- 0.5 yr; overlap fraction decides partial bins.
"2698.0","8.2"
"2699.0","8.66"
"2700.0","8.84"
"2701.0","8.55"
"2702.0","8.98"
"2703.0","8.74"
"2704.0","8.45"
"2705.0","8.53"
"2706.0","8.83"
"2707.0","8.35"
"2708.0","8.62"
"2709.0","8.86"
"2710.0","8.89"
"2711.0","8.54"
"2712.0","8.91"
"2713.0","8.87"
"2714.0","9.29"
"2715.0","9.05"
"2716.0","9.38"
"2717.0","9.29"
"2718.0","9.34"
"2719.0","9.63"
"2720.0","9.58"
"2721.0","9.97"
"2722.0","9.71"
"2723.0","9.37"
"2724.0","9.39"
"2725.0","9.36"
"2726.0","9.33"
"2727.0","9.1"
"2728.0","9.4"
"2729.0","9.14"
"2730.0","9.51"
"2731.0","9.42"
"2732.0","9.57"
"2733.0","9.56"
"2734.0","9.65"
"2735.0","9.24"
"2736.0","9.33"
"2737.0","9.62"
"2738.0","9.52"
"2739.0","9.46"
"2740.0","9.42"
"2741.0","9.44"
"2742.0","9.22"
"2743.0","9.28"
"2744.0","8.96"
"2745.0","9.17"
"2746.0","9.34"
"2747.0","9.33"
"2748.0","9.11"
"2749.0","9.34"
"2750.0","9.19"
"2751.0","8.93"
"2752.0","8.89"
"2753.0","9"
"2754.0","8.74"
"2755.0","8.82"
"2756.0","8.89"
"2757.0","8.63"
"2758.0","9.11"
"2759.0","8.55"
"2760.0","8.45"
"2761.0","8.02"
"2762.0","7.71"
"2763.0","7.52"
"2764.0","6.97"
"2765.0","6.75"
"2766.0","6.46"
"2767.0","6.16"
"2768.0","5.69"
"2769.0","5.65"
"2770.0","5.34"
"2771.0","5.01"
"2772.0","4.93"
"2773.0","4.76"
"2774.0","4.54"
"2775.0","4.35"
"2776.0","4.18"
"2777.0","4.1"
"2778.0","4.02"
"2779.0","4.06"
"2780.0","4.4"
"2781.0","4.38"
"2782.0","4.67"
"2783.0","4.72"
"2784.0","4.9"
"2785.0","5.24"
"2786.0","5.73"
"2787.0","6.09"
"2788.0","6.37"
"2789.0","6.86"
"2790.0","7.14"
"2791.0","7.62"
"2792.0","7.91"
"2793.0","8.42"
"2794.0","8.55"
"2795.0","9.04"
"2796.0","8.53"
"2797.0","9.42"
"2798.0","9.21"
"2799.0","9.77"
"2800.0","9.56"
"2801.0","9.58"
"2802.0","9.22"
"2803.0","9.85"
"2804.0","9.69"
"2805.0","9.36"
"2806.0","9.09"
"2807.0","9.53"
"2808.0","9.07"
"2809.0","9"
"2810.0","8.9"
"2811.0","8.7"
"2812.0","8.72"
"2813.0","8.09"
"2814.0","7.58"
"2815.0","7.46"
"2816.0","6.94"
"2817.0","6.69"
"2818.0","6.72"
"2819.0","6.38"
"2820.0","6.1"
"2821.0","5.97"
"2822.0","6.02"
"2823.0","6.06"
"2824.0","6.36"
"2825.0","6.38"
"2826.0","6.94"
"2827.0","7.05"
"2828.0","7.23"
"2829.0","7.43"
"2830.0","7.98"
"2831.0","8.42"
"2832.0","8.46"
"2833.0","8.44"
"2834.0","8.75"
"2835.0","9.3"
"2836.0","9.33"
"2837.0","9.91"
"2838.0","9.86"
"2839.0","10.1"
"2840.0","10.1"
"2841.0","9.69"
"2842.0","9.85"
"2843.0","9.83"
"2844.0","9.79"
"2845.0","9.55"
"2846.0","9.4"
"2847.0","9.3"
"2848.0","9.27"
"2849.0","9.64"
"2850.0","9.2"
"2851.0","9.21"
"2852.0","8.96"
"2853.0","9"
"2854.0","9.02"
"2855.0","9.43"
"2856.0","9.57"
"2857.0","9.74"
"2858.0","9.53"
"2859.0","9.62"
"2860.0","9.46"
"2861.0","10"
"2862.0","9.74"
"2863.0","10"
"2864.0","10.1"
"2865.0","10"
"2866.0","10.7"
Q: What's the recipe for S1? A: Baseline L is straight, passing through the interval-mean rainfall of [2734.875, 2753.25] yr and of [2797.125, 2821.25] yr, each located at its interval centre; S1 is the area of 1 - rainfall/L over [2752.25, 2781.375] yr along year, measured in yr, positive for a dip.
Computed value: 8.35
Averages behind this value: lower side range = 9.26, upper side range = 8.42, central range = 6.42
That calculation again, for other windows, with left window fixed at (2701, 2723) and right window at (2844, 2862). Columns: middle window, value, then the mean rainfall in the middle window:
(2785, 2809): 2.1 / 8.45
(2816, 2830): 4.1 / 6.63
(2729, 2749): -0.6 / 9.37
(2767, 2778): 5.2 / 4.88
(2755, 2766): 1.4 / 8.02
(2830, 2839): 0.3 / 9.06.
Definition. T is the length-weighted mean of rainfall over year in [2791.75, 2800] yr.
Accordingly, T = 8.93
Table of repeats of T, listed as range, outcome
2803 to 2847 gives 8.31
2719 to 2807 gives 7.96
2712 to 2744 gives 9.39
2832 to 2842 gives 9.46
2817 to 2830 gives 6.61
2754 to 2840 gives 7.36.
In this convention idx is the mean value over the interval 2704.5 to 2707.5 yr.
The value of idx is 8.57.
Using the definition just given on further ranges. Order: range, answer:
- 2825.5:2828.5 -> 7.07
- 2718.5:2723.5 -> 9.65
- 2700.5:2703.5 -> 8.76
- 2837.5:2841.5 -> 9.94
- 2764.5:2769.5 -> 6.14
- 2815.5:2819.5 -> 6.68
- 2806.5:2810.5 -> 9.12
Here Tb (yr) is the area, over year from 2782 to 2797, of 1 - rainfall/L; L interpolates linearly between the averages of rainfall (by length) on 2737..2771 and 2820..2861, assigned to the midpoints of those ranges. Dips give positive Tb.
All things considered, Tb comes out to 2.7 yr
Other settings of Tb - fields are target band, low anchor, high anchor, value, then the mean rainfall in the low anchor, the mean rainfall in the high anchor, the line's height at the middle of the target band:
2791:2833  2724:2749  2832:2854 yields 5.9 yr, 9.35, 9.42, 9.4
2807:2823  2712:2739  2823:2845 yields 2.3 yr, 9.4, 8.59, 8.73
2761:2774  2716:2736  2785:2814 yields 4.1 yr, 9.45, 8.46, 8.89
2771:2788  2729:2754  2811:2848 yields 7.8 yr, 9.3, 8.14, 8.8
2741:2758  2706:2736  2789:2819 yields -0.1 yr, 9.25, 8.53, 9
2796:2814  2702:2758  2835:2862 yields 0.5 yr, 9.17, 9.55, 9.41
